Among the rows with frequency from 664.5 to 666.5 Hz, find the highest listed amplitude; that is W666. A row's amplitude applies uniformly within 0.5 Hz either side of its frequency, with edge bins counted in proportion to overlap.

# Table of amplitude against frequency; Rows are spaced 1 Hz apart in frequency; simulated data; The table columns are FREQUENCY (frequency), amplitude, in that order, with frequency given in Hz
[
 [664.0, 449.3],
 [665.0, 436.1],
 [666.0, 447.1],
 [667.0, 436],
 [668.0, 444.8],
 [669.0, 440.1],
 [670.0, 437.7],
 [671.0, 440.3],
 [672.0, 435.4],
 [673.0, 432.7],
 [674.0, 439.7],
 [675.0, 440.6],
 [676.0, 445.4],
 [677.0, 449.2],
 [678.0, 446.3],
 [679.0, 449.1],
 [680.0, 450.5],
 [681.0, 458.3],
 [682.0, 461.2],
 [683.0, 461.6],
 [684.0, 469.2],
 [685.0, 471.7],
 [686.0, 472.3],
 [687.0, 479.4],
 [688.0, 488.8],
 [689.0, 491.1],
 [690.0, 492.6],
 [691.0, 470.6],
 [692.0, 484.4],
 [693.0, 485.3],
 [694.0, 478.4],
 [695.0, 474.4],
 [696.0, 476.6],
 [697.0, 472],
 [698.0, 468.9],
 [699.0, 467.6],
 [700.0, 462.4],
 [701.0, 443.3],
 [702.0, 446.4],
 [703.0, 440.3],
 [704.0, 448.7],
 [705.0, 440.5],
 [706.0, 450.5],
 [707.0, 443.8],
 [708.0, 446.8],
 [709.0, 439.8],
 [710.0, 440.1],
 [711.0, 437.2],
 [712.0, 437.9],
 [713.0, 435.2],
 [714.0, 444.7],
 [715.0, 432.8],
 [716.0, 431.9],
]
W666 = 447.1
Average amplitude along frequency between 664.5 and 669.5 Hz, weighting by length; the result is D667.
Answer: 441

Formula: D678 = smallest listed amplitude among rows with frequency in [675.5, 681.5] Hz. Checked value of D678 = 445.4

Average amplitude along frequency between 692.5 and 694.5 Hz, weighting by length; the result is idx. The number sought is 482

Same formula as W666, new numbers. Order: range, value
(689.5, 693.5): 492.6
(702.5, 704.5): 448.7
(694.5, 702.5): 476.6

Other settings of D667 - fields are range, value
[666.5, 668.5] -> 440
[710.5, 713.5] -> 437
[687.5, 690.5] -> 491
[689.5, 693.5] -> 483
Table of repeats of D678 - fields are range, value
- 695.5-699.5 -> 467.6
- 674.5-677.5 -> 440.6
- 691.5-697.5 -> 472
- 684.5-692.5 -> 470.6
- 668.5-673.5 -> 432.7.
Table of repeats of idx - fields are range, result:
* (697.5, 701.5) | 461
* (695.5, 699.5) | 471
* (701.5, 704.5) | 445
